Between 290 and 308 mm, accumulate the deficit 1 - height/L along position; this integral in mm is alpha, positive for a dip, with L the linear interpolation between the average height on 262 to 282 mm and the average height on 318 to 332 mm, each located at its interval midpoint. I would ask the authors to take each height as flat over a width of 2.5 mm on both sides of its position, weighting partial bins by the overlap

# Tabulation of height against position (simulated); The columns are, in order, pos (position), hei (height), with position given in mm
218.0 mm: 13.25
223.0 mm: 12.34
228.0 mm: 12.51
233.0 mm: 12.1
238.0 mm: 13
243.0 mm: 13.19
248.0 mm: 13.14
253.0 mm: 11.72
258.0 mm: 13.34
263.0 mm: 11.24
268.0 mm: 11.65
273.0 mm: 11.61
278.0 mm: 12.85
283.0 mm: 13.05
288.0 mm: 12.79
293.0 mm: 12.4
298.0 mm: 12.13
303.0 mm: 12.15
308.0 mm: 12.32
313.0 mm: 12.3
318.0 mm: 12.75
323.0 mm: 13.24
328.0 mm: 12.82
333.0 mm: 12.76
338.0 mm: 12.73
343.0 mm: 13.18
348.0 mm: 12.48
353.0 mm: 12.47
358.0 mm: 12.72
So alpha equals 0.31 mm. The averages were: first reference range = 12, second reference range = 13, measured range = 12.3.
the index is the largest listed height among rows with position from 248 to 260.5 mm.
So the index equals 13.34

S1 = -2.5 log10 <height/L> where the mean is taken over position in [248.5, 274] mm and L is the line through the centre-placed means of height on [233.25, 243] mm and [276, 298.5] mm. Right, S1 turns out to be 0.07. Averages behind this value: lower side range 12.8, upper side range 12.7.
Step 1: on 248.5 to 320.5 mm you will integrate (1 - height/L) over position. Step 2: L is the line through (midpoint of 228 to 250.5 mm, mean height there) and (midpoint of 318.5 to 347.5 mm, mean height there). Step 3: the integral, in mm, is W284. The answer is 2.96 mm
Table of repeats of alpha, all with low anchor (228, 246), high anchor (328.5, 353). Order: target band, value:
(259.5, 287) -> 1.25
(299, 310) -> 0.46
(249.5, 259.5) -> 0.18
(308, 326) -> 0.07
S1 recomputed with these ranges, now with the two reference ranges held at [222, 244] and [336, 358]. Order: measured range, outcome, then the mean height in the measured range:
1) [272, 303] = 0.01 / 12.5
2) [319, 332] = -0.02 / 13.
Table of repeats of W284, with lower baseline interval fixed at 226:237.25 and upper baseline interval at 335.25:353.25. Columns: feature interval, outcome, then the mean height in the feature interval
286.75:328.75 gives 0.4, 12.5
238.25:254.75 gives -0.4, 12.8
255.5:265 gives 0.1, 12.3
